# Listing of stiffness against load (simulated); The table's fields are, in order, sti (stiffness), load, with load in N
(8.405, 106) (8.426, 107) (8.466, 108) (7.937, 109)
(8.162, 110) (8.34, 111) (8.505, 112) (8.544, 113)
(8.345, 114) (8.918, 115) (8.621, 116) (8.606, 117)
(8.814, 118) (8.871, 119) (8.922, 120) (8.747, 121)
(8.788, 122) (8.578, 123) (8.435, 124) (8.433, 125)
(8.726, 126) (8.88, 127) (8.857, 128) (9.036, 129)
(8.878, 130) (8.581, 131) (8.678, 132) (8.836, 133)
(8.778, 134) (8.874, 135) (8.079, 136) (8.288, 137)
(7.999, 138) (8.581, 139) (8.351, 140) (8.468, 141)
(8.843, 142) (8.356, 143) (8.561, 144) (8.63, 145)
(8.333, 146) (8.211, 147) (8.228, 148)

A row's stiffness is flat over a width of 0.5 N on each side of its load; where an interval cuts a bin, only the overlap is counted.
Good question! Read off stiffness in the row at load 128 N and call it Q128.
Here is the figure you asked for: 8.857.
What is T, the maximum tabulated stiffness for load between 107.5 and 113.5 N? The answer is 8.544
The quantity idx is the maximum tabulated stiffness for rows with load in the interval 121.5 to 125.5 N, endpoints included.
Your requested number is 8.788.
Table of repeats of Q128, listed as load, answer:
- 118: 8.814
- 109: 7.937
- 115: 8.918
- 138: 7.999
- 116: 8.621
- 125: 8.433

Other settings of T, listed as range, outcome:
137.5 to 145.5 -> 8.843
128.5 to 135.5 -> 9.036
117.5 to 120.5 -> 8.922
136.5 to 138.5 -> 8.288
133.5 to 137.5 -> 8.874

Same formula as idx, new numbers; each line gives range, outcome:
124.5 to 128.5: 8.88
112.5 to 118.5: 8.918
